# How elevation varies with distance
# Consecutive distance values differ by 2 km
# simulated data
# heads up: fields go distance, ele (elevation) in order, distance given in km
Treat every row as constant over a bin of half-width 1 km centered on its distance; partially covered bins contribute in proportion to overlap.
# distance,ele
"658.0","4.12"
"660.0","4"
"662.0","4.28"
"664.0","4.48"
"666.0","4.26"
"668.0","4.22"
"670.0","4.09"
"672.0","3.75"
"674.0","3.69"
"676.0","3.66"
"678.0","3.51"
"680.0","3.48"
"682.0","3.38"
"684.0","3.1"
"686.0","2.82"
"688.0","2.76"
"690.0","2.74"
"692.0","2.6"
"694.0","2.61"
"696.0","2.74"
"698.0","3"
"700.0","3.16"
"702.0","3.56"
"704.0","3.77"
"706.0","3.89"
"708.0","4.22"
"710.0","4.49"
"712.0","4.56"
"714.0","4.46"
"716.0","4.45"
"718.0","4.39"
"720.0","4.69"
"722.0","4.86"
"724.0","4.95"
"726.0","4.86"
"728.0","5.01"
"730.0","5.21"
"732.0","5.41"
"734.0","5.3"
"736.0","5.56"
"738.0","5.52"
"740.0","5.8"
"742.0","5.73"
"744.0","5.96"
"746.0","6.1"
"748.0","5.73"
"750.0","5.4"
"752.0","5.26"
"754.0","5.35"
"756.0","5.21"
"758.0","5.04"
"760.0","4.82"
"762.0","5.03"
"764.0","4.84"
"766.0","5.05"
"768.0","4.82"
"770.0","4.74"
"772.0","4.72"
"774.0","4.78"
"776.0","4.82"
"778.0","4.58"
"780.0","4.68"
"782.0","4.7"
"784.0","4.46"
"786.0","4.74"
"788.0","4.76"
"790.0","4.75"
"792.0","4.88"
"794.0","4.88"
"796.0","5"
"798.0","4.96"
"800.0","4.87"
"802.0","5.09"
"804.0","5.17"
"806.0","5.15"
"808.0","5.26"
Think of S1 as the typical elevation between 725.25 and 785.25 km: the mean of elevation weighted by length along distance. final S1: 5.15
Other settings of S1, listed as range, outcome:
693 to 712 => 3.55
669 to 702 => 3.2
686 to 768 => 4.58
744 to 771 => 5.21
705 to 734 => 4.7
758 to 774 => 4.87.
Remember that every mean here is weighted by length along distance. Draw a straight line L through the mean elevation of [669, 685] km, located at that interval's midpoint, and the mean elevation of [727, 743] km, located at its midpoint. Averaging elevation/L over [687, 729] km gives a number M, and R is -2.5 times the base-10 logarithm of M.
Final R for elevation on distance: 0.19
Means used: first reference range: 3.58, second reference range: 5.44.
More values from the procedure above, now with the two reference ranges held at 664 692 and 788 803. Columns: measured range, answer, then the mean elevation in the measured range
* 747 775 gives -0.13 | 5.06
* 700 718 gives -0.07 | 4.13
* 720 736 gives -0.23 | 5.09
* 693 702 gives 0.26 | 2.95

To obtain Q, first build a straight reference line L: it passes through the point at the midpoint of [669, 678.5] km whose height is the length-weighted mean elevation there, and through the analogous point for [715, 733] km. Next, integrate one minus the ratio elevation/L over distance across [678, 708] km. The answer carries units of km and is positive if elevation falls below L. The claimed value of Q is 7.3 km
